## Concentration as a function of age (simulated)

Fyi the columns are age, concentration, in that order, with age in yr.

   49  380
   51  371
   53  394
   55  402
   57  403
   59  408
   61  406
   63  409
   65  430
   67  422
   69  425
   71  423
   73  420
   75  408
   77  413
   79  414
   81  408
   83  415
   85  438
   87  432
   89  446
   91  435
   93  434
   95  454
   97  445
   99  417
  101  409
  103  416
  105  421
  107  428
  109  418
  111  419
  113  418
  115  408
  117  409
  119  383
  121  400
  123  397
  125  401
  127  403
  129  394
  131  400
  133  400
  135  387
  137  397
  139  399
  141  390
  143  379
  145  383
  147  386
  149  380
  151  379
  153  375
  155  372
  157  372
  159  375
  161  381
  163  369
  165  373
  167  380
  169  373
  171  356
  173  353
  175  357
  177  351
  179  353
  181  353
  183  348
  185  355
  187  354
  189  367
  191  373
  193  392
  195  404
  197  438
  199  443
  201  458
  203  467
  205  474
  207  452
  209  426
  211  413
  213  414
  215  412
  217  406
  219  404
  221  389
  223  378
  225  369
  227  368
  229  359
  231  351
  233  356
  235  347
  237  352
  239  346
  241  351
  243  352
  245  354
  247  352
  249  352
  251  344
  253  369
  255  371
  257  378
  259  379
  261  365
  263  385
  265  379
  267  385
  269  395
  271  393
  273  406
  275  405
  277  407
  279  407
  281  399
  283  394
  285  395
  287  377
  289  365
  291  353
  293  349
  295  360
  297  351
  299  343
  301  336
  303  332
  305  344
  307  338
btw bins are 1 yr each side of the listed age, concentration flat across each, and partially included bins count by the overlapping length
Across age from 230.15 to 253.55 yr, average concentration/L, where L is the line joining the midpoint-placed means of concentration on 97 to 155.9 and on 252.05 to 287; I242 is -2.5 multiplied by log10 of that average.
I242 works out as 0.11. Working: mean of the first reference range 400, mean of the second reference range 389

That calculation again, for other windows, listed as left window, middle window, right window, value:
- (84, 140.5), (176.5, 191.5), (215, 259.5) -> 0.09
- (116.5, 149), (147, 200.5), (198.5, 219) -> 0.11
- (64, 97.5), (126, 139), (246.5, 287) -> 0.05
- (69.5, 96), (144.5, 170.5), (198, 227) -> 0.13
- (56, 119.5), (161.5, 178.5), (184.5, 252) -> 0.10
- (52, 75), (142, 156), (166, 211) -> 0.06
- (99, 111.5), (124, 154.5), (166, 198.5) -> 0.02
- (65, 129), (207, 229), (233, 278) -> -0.05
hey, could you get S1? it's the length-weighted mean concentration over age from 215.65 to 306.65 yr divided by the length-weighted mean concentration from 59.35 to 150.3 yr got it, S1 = 0.90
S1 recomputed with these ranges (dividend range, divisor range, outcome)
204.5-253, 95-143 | 0.93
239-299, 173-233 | 0.95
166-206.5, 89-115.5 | 0.91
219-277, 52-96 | 0.88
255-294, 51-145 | 0.93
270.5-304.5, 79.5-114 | 0.88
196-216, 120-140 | 1.11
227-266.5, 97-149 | 0.90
